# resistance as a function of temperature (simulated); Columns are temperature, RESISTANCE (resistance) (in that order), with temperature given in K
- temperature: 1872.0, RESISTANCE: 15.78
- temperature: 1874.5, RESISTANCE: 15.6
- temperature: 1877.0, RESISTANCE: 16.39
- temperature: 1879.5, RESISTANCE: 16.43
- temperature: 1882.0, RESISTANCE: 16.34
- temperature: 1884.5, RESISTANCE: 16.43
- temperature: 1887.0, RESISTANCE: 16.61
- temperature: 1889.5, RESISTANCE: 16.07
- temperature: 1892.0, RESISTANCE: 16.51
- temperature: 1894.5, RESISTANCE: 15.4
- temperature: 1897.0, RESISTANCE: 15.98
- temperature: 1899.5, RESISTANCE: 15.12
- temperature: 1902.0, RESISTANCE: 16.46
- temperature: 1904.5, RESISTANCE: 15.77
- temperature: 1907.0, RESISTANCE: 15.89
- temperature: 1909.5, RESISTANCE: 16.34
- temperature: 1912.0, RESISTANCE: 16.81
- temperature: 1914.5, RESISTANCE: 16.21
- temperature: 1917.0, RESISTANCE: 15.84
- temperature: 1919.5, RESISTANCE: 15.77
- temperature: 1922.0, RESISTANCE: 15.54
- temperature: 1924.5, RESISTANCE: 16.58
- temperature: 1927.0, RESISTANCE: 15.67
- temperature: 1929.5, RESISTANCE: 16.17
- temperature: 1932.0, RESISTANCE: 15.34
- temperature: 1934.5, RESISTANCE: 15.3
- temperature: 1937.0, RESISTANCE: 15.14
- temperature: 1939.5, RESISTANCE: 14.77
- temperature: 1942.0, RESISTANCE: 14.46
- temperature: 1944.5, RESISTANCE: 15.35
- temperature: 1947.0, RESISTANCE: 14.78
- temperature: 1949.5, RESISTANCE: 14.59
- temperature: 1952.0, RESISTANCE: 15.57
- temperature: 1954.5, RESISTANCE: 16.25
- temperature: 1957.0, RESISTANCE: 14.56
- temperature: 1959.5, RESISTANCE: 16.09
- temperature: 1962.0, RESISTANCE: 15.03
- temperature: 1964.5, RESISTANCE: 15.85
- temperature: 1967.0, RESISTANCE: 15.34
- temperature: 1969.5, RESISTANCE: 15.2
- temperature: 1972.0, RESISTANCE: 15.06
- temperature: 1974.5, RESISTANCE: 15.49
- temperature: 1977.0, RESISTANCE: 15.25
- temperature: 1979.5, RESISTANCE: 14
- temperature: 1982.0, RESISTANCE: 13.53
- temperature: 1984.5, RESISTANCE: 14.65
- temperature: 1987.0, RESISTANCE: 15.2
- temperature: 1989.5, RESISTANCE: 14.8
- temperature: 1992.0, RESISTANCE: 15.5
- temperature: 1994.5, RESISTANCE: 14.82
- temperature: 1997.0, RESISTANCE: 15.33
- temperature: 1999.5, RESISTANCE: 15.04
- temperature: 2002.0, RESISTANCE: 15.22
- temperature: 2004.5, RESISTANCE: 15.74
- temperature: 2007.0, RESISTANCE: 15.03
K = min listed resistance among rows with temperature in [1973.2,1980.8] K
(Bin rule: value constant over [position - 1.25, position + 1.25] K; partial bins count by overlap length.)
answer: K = 14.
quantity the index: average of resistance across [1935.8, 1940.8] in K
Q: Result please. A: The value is 14.9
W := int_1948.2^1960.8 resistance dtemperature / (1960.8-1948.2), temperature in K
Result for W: 15.4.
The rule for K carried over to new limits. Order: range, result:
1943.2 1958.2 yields 14.56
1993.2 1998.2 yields 14.82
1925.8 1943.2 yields 14.46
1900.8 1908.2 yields 15.77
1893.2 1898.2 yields 15.4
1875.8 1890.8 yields 16.07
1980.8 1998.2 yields 13.53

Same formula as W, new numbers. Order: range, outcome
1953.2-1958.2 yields 15.4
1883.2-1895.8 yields 16.2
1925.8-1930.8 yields 15.9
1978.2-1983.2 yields 13.8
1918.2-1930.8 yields 15.9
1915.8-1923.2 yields 15.7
